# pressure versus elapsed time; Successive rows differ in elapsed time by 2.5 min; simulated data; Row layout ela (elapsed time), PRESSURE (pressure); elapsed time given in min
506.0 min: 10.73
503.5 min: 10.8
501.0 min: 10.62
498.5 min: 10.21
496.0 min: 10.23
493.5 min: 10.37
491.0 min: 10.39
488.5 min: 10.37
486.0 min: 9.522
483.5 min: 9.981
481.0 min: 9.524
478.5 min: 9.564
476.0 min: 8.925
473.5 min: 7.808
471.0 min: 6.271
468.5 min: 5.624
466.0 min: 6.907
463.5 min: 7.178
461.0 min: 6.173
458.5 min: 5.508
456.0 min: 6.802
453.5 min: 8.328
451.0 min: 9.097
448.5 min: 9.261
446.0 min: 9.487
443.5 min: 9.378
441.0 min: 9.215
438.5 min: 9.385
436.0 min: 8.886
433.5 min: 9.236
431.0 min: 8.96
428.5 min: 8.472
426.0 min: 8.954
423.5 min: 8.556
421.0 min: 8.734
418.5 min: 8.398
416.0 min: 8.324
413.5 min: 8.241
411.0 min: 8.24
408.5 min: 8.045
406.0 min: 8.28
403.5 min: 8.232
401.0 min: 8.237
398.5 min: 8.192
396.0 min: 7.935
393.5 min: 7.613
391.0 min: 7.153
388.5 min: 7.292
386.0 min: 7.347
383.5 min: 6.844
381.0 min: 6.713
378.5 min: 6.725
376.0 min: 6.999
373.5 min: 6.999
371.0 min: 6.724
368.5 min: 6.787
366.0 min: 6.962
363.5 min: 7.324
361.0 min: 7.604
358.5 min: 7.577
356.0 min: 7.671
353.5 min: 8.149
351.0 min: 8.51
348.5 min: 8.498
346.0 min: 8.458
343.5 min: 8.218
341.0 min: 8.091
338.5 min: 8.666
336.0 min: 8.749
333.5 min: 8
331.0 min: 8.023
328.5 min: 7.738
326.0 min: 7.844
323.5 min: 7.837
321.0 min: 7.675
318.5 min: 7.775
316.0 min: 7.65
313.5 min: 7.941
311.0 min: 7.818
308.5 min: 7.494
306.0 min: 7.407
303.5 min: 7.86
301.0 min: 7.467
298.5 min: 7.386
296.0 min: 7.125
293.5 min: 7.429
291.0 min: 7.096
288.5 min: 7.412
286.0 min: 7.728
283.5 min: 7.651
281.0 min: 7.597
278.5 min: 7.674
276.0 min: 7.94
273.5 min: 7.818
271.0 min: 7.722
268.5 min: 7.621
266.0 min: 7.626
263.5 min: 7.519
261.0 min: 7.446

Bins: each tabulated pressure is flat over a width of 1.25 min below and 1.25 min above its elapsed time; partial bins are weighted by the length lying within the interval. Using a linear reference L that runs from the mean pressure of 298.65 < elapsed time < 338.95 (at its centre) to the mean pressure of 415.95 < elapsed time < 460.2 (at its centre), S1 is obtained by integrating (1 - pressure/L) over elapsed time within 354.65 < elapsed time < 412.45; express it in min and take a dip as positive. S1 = 5.6 min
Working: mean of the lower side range 7.84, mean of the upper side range 8.59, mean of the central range 7.46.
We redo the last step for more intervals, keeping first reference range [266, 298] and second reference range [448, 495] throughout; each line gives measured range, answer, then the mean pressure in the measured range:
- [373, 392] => 2.25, 7.01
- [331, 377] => 0.29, 7.79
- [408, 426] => -0.75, 8.42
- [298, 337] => -0.46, 7.79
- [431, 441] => -1.22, 9.15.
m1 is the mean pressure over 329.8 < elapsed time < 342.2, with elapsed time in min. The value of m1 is 8.31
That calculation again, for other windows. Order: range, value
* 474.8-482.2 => 9.34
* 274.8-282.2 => 7.74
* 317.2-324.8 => 7.76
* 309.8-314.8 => 7.88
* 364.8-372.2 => 6.82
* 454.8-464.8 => 6.42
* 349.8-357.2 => 8.11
